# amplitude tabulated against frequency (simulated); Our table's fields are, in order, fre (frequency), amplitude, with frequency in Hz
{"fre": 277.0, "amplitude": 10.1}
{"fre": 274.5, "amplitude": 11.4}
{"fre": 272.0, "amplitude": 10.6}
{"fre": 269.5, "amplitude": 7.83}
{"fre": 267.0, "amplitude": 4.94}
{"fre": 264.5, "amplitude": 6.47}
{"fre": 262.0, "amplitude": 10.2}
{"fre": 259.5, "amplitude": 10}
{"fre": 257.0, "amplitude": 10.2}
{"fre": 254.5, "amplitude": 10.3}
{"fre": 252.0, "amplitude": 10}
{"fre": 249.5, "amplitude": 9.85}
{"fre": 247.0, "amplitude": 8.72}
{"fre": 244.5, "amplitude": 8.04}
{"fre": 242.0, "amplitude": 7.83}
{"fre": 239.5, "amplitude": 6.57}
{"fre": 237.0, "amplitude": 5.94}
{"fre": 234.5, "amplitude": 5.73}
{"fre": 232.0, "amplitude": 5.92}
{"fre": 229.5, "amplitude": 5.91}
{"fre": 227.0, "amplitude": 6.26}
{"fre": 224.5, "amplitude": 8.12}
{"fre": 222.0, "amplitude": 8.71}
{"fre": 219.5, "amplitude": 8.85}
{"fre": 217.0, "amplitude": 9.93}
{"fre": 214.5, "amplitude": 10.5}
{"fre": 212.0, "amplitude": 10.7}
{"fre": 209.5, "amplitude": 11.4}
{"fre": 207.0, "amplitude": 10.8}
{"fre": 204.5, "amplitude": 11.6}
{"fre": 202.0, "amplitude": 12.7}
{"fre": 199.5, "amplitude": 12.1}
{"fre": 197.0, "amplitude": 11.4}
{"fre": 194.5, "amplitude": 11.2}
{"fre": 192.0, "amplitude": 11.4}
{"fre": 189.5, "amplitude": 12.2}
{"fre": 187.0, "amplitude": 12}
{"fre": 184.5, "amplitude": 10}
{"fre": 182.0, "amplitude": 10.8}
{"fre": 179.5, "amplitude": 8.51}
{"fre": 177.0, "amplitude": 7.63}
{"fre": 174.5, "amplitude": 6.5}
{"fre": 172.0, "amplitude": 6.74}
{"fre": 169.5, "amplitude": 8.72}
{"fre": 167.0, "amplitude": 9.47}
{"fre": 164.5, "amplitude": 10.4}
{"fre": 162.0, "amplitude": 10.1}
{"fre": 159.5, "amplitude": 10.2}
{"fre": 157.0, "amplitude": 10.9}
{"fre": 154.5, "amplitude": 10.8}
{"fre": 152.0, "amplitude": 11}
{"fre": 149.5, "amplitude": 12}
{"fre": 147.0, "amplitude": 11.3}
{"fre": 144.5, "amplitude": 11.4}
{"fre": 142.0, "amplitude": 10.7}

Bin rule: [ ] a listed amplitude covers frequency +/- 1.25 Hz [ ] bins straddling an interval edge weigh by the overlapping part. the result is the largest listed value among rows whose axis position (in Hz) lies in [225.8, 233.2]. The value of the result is 6.26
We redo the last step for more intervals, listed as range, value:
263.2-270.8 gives 7.83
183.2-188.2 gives 12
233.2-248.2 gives 8.72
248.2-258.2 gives 10.3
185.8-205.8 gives 12.7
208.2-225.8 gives 11.4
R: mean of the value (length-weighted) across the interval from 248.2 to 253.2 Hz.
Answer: 9.91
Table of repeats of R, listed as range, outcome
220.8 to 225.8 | 8.39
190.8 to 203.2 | 11.8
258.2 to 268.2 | 7.93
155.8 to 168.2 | 10.2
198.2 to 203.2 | 12.4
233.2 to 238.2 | 5.83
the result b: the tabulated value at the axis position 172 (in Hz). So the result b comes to 6.74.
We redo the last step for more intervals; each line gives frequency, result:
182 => 10.8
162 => 10.1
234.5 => 5.73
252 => 10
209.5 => 11.4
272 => 10.6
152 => 11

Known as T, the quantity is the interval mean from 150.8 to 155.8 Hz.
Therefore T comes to 10.9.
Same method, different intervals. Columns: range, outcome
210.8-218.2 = 10.4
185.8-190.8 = 12.1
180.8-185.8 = 10.4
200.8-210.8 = 11.6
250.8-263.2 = 10.1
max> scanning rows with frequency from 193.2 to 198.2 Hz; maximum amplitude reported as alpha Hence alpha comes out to 11.4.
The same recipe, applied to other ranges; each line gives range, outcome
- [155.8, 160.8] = 10.9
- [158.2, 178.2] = 10.4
